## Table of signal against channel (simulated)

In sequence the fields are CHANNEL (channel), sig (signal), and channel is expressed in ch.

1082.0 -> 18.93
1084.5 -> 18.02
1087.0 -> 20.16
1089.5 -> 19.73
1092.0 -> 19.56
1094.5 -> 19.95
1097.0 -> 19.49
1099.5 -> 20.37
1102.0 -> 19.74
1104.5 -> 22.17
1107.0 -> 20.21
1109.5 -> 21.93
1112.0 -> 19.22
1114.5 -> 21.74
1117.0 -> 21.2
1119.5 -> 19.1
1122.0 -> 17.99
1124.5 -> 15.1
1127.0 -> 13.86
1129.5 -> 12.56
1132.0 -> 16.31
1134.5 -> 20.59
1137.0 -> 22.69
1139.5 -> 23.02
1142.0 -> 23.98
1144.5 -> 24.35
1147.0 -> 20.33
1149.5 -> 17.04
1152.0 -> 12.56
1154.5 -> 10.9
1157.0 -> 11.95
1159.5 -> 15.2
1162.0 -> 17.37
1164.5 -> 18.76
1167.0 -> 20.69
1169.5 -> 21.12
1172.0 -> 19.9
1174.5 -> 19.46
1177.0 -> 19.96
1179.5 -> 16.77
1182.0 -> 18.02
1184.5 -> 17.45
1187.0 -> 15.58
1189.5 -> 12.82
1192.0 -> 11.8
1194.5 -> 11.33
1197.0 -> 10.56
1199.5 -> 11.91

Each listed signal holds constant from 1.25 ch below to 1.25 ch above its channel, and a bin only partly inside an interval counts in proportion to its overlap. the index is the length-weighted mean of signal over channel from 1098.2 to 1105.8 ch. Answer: 20.7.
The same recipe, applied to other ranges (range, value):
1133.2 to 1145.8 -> 22.9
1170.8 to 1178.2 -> 19.8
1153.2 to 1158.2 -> 11.4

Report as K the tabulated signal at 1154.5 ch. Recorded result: 10.9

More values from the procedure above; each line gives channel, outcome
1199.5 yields 11.91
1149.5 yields 17.04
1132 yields 16.31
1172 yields 19.9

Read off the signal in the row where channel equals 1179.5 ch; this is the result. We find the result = 16.77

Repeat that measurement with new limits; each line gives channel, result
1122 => 17.99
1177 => 19.96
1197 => 10.56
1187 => 15.58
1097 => 19.49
